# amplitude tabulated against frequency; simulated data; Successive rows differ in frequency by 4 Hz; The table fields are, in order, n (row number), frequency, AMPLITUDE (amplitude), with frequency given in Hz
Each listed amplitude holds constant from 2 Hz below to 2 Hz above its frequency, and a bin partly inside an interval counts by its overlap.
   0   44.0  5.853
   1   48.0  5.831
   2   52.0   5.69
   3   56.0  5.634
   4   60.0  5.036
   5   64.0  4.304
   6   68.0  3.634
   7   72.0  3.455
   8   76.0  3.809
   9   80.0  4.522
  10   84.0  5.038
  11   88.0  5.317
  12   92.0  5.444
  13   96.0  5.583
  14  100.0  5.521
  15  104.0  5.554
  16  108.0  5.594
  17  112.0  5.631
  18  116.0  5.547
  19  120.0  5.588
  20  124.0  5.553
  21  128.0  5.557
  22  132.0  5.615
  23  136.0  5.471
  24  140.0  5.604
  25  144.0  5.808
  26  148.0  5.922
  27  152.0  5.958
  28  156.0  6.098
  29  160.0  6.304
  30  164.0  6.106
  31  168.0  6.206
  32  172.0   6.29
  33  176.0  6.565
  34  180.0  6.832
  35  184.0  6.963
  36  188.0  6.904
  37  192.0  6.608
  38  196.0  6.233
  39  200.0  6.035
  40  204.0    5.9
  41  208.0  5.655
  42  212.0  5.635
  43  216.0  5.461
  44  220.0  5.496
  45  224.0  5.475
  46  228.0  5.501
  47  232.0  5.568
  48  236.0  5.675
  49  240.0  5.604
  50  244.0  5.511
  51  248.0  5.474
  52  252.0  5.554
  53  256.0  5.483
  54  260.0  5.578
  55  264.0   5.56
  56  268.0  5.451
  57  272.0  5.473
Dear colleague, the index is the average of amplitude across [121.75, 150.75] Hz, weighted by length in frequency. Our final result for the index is 5.65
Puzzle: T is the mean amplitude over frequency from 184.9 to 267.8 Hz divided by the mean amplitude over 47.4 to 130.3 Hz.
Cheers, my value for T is 1.1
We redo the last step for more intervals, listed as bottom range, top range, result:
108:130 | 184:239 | 1.06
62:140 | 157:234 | 1.19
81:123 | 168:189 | 1.22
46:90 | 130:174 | 1.25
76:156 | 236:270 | 1.01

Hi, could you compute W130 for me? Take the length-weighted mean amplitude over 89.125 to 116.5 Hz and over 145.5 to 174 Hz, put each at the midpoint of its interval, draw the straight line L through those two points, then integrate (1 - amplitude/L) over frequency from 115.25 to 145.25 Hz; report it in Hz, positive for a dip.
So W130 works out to 1.2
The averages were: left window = 5.55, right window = 6.12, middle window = 5.59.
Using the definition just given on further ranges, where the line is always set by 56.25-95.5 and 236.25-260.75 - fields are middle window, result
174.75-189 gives -4.5 Hz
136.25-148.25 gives -1.8 Hz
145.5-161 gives -3.2 Hz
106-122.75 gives -2.7 Hz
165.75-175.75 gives -2.3 Hz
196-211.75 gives -1.7 Hz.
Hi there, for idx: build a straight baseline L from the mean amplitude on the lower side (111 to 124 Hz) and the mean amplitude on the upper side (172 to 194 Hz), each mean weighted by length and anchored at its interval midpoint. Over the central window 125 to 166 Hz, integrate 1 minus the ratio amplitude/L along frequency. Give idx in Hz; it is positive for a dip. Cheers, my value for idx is 1.59 Hz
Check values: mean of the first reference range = 5.58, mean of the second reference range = 6.73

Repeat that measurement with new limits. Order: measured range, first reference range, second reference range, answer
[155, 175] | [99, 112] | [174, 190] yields 1.0 Hz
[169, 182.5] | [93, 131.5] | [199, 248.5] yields -2.3 Hz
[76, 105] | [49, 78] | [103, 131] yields -0.5 Hz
